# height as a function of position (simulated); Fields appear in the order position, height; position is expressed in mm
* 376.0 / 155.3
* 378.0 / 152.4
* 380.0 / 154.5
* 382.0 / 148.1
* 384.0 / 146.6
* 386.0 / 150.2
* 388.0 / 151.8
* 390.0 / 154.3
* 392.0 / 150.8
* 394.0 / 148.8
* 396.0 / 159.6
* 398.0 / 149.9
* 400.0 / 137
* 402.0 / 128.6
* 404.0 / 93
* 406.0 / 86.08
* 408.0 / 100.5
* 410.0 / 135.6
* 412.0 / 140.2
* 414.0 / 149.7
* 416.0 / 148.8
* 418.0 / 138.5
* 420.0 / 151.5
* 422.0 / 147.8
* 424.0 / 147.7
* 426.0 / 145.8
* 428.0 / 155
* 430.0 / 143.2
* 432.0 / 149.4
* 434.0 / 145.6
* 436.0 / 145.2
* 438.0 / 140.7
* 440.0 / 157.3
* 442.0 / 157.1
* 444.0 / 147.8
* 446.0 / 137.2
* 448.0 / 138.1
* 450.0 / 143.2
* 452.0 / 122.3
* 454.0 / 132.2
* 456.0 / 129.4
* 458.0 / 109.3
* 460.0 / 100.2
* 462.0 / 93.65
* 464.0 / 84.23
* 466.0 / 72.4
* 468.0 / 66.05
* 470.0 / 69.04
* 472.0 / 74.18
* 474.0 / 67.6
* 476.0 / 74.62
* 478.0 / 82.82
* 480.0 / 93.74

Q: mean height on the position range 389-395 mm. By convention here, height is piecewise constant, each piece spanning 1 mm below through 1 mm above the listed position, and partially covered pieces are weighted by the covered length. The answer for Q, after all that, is 151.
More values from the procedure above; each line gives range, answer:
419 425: 149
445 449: 138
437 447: 148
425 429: 150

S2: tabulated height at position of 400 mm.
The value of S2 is 137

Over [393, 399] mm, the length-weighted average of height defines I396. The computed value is 153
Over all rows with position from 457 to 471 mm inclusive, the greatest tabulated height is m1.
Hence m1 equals 109.3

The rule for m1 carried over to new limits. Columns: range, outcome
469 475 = 74.18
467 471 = 69.04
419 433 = 155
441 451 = 157.1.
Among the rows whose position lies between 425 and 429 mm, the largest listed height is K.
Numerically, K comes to 155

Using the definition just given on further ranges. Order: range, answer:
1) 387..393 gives 154.3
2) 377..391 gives 154.5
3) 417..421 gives 151.5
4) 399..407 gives 137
